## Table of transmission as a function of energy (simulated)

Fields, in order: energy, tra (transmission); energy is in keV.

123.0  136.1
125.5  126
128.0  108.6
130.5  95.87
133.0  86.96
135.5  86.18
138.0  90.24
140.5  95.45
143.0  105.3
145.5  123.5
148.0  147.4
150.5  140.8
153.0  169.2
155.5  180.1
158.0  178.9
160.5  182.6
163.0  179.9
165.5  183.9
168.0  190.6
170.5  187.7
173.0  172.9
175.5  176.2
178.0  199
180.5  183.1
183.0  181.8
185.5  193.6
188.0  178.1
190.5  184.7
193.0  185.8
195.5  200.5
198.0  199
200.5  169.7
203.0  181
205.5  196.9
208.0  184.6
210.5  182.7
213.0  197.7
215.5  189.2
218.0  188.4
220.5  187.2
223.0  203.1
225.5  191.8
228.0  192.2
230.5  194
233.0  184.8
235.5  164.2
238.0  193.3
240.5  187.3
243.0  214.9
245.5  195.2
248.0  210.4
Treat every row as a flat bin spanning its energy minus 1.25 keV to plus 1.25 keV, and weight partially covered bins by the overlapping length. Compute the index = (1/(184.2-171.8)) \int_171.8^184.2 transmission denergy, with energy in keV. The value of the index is 183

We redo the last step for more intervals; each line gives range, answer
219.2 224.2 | 195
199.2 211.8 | 183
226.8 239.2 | 186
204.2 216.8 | 190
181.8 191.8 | 185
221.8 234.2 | 193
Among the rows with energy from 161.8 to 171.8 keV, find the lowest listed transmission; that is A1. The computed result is 179.9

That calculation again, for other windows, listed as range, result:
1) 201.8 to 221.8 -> 181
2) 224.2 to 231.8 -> 191.8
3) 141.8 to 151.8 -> 105.3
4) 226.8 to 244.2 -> 164.2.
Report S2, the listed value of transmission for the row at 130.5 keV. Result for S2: 95.87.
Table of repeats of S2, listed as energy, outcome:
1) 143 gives 105.3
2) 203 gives 181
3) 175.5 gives 176.2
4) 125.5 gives 126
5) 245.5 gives 195.2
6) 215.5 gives 189.2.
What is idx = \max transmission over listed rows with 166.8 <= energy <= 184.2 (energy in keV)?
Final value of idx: 199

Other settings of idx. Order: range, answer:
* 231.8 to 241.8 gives 193.3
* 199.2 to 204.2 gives 181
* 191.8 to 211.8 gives 200.5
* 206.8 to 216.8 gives 197.7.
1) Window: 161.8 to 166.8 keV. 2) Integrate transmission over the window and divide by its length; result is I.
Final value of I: 182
